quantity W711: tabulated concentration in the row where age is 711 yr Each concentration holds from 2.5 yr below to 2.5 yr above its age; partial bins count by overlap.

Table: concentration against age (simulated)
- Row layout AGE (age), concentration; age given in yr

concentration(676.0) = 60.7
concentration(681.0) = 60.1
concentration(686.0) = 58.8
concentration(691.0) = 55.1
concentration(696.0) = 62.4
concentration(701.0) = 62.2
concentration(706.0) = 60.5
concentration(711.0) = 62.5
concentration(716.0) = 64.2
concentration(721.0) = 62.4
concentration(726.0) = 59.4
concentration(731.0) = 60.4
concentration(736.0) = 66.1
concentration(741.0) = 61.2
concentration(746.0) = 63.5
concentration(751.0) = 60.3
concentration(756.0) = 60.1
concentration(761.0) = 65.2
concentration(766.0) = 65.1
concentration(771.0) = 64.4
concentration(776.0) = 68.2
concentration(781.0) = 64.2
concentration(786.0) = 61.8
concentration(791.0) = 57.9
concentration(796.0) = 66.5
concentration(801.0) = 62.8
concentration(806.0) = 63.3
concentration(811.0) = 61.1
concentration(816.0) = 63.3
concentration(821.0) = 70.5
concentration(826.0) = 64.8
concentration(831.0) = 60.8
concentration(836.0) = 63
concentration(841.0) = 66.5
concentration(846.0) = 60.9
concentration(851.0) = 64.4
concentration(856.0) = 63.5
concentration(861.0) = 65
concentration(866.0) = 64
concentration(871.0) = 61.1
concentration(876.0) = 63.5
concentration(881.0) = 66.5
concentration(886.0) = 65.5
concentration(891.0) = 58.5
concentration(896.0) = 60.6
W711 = 62.5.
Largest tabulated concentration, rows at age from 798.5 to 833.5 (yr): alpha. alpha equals 70.5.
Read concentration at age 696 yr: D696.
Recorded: 62.4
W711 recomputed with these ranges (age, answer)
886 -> 65.5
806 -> 63.3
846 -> 60.9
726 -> 59.4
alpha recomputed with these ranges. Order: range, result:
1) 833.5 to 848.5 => 66.5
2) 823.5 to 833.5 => 64.8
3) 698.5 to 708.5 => 62.2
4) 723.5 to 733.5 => 60.4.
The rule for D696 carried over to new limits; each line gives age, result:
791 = 57.9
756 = 60.1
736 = 66.1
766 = 65.1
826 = 64.8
